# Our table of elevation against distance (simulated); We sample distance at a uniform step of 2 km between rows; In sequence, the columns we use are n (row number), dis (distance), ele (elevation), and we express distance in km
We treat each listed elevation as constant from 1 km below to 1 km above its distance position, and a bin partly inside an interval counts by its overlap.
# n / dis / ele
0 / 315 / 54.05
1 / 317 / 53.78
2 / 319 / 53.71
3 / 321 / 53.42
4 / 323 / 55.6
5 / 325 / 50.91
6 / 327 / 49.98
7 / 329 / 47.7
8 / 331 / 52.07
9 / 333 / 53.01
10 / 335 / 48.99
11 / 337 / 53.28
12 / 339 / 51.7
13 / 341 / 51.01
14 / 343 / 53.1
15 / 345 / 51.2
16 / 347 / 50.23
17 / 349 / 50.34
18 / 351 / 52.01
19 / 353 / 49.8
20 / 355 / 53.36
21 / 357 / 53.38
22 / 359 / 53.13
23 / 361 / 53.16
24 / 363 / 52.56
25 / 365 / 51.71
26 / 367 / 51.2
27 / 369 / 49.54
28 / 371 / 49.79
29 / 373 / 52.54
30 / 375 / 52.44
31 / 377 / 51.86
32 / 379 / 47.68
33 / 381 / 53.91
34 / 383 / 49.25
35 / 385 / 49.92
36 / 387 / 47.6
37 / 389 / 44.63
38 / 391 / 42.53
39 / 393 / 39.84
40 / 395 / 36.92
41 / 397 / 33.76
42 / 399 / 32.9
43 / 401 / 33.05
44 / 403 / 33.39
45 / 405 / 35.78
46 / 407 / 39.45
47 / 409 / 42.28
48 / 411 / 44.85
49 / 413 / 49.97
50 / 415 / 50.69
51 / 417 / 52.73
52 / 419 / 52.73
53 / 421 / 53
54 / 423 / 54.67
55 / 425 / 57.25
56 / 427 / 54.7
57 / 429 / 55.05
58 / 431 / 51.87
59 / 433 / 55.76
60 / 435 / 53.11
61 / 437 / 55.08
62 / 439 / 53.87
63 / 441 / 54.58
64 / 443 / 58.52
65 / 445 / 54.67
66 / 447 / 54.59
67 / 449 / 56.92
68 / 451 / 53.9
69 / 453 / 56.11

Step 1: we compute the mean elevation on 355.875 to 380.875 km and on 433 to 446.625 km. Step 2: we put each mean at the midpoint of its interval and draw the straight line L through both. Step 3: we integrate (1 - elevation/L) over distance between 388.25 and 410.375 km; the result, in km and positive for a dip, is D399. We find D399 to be 6.41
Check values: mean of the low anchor 51.7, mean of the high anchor 55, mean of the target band 37.7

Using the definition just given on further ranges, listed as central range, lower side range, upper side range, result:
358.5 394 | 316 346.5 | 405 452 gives 1.71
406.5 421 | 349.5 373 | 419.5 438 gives 1.53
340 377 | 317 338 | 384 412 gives -4.11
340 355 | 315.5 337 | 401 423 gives -0.26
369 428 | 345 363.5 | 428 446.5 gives 7.90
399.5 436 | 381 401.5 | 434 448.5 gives 0.70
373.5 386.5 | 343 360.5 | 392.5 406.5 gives -2.76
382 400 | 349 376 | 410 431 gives 3.53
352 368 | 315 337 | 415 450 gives 0.17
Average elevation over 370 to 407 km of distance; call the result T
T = 43.6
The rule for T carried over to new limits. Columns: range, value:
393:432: 45.4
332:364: 51.9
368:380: 50.6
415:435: 54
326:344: 51.2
